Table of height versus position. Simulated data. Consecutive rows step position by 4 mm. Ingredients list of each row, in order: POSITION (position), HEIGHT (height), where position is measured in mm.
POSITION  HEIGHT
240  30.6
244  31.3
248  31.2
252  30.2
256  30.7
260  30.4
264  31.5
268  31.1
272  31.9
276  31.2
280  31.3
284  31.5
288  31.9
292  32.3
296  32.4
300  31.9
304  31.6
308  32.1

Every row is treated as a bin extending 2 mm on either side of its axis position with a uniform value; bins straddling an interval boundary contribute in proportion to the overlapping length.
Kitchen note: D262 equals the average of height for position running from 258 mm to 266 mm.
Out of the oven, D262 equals 30.9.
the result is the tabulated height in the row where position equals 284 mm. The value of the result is 31.5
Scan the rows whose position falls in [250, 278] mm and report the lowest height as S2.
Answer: 30.2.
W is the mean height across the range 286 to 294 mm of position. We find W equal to 32.1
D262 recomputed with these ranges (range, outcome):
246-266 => 30.8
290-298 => 32.3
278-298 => 31.9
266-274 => 31.5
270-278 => 31.5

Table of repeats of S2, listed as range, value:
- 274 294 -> 31.2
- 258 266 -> 30.4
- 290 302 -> 31.9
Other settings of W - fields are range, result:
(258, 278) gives 31.2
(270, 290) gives 31.6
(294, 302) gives 32.1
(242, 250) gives 31.2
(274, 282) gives 31.2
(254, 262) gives 30.5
